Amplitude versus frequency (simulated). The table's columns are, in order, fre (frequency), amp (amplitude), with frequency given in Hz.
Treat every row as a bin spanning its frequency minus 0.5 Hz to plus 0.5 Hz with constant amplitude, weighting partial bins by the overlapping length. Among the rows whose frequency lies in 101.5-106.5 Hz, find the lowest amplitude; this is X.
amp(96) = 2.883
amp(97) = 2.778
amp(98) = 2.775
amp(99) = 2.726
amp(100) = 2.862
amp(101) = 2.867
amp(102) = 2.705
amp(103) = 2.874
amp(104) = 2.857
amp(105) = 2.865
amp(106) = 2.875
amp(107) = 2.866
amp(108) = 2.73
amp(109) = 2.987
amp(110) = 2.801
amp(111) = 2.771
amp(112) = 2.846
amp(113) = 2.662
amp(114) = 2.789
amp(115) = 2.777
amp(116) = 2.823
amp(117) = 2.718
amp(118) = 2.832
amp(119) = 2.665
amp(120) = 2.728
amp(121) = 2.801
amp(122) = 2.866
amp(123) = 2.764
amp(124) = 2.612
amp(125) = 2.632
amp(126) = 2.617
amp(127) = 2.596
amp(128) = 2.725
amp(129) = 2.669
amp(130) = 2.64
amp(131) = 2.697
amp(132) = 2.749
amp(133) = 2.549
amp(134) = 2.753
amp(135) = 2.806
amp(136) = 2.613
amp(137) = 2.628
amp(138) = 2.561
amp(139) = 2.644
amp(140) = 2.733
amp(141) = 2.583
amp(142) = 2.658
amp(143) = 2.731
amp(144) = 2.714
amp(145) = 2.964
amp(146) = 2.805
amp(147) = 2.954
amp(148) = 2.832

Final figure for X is 2.705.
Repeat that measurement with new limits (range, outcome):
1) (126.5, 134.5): 2.549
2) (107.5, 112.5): 2.73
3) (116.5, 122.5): 2.665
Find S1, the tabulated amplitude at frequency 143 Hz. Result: 2.731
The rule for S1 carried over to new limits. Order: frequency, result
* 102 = 2.705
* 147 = 2.954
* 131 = 2.697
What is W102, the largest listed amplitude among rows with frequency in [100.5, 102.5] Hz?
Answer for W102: 2.867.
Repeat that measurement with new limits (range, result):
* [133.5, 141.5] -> 2.806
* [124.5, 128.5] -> 2.725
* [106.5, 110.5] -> 2.987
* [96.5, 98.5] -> 2.778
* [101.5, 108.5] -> 2.875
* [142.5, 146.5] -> 2.964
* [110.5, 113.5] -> 2.846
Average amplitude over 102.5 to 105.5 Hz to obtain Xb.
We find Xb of 2.87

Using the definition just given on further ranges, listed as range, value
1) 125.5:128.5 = 2.65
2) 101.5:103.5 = 2.79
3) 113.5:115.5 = 2.78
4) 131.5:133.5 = 2.65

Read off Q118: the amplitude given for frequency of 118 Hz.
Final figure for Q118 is 2.832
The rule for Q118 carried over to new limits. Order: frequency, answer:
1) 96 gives 2.883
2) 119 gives 2.665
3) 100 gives 2.862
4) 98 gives 2.775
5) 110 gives 2.801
